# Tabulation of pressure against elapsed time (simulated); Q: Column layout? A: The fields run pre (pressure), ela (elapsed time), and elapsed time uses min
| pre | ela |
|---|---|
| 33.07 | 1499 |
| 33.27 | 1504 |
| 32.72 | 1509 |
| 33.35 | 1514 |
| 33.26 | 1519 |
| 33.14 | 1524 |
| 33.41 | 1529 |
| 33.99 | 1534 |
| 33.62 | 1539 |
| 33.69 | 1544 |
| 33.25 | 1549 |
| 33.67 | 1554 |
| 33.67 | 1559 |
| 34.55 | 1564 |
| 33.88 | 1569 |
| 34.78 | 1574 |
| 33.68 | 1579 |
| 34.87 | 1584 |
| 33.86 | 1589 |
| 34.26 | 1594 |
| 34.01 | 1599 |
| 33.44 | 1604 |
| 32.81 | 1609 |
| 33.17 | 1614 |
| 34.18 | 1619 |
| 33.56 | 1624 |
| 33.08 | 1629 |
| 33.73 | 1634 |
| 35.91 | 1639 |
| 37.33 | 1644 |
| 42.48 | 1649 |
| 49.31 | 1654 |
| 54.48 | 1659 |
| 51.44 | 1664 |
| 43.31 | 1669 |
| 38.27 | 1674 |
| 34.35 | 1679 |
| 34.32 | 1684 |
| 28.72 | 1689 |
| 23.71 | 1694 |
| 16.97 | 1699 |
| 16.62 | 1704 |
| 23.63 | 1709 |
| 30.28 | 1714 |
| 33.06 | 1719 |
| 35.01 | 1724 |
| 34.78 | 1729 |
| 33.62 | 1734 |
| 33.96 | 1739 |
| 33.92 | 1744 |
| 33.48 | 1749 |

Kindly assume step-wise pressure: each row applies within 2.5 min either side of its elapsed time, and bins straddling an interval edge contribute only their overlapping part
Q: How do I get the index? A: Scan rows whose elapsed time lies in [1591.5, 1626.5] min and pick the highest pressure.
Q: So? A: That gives 34.26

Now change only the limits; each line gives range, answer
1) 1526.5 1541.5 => 33.99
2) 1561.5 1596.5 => 34.87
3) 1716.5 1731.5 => 35.01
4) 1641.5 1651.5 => 42.48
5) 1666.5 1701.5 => 43.31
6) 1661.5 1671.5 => 51.44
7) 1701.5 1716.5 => 30.28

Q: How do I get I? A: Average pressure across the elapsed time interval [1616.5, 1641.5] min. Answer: 34.1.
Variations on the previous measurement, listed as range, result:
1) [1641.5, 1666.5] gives 47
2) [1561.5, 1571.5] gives 34.2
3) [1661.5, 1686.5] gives 40.3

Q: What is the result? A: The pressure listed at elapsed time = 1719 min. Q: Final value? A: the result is 33.06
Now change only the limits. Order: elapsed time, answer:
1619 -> 34.18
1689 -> 28.72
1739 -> 33.96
